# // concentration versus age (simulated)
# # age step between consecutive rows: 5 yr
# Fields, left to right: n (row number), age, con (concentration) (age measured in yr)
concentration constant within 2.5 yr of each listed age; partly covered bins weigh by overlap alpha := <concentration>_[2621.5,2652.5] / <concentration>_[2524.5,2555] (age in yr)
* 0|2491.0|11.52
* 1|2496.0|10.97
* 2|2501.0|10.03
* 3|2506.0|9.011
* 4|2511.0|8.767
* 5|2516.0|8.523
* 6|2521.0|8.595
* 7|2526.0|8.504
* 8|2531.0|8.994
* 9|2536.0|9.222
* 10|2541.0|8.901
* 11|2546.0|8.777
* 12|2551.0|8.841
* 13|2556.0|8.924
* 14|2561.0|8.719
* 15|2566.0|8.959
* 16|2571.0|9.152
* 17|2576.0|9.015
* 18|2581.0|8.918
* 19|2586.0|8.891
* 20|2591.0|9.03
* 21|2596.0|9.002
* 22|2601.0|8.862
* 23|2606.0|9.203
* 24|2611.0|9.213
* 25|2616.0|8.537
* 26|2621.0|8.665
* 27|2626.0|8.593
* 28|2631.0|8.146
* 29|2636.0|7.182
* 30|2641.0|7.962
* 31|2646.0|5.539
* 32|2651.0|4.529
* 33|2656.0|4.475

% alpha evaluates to 0.81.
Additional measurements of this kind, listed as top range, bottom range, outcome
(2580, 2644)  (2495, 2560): 0.95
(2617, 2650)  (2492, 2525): 0.81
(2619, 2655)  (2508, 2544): 0.81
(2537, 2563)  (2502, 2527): 1.01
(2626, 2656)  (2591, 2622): 0.74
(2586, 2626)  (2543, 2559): 1.01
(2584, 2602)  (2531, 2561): 1.00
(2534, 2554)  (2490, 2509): 0.87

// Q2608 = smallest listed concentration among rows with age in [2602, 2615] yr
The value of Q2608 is 9.203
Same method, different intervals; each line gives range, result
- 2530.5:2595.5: 8.719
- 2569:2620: 8.537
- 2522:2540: 8.504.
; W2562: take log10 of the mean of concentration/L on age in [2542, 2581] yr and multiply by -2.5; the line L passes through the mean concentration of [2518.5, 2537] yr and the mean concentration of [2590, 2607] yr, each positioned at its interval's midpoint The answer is -0.002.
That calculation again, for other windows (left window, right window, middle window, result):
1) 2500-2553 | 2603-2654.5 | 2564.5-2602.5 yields -0.095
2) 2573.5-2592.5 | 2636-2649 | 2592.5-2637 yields -0.117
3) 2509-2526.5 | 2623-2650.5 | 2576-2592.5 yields -0.140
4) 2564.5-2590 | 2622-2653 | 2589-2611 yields -0.097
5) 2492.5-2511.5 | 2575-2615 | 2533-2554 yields 0.065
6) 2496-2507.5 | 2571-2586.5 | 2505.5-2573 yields 0.070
